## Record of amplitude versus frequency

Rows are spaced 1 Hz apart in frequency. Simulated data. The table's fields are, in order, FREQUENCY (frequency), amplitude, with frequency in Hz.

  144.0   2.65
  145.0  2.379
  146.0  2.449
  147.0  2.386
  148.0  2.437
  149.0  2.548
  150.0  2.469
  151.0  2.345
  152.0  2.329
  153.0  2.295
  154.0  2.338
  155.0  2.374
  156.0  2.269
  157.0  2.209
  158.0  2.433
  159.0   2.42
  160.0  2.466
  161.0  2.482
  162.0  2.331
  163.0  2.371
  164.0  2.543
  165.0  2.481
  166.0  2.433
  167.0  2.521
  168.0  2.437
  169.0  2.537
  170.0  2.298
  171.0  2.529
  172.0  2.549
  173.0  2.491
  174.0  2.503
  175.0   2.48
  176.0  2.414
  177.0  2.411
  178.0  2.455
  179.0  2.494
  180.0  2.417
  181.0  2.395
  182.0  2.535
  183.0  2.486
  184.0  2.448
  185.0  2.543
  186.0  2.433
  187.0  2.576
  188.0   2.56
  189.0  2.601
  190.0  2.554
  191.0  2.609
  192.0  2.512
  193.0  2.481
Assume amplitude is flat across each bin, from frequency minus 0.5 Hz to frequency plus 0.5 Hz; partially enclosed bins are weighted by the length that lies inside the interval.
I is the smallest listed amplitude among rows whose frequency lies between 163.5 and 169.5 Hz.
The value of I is 2.433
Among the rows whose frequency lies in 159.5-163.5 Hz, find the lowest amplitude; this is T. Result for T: 2.331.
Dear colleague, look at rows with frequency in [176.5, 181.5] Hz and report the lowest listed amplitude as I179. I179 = 2.395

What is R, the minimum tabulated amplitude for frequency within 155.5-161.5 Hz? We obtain 2.209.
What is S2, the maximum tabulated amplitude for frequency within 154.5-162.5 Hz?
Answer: 2.482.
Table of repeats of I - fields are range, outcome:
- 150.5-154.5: 2.295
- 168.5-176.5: 2.298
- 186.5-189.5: 2.56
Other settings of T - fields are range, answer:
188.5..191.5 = 2.554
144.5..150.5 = 2.379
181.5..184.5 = 2.448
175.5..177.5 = 2.411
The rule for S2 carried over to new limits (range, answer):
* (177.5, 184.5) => 2.535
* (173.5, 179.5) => 2.503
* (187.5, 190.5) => 2.601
